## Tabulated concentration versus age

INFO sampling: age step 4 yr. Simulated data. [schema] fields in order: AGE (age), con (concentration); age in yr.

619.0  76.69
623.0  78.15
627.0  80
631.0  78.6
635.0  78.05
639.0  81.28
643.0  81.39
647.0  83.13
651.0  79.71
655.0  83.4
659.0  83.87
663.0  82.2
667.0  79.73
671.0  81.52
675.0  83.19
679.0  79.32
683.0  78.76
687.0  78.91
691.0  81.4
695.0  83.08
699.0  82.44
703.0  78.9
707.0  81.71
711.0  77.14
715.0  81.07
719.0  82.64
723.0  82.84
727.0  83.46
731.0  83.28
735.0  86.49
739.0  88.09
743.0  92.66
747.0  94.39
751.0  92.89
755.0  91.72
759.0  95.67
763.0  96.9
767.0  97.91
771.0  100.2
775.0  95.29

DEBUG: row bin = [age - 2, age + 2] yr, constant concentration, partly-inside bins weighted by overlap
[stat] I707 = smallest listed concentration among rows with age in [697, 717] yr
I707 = 77.14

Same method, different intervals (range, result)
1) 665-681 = 79.32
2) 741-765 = 91.72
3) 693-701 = 82.44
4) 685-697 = 78.91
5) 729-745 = 83.28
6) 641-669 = 79.71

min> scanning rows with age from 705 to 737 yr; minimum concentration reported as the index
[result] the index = 77.14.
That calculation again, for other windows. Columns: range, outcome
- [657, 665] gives 82.2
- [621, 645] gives 78.05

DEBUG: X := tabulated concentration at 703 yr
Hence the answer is 78.9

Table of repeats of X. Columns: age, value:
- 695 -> 83.08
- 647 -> 83.13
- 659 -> 83.87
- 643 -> 81.39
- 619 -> 76.69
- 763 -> 96.9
